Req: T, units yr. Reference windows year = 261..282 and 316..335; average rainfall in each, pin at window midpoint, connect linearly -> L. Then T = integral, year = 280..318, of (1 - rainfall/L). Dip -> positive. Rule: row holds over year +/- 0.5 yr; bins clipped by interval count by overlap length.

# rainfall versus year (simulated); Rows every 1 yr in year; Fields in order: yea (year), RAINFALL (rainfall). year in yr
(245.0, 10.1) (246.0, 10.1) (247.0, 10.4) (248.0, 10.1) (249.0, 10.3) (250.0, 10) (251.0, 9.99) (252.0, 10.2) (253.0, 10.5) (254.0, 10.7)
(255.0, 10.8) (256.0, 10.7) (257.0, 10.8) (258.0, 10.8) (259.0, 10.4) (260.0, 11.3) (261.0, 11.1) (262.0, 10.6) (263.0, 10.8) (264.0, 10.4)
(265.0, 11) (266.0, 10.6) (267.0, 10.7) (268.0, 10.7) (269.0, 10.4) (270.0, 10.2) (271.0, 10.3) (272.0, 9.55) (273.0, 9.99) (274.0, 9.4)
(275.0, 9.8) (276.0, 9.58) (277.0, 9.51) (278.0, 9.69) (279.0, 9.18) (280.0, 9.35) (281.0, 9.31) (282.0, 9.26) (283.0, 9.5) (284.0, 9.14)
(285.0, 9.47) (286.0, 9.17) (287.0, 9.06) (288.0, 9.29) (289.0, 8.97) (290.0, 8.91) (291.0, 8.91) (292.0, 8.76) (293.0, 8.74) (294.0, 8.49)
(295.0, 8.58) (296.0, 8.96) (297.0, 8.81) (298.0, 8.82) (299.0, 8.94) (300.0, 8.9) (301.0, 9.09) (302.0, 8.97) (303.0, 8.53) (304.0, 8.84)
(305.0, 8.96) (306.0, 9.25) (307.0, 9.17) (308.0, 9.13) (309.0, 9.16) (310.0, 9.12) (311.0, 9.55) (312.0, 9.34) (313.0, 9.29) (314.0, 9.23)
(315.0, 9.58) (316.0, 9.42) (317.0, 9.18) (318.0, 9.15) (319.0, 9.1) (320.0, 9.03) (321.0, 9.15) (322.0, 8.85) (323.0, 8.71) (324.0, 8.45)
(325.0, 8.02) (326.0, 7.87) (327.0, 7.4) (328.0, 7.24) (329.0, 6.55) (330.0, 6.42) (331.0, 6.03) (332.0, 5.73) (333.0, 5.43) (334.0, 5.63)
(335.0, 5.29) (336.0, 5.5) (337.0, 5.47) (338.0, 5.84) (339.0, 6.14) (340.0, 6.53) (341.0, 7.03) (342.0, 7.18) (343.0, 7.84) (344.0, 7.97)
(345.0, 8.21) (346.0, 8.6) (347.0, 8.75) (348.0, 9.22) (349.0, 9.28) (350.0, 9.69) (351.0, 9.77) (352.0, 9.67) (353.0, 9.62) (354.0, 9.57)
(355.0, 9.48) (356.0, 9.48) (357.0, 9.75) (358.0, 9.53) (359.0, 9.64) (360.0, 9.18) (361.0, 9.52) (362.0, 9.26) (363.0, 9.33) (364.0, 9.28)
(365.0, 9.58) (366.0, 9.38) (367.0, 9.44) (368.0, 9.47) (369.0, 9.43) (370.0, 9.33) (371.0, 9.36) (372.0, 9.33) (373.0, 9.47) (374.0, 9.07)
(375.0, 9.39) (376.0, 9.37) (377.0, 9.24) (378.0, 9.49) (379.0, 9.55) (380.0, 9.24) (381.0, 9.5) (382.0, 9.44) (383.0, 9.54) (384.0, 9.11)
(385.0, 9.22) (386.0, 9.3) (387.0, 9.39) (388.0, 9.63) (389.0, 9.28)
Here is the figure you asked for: -1.2 yr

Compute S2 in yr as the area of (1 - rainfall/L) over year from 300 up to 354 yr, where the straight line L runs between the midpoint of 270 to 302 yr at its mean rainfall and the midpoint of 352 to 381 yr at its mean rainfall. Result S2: 6.7 yr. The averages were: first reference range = 9.22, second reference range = 9.43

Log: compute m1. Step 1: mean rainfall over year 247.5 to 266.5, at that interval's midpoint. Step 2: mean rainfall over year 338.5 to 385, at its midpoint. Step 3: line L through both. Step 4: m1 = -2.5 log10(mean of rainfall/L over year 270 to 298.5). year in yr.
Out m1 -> 0.11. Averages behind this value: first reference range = 10.6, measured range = 9.25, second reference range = 9.07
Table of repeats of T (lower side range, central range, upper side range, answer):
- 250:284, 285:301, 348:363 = 1.7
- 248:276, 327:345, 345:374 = 6.0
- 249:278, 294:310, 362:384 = 1.7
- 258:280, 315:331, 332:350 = -0.8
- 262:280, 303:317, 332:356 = -0.6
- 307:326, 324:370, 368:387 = 5.4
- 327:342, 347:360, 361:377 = -2.6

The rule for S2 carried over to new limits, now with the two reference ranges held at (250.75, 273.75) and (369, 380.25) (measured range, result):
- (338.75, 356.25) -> 1.9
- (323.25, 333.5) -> 3.0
